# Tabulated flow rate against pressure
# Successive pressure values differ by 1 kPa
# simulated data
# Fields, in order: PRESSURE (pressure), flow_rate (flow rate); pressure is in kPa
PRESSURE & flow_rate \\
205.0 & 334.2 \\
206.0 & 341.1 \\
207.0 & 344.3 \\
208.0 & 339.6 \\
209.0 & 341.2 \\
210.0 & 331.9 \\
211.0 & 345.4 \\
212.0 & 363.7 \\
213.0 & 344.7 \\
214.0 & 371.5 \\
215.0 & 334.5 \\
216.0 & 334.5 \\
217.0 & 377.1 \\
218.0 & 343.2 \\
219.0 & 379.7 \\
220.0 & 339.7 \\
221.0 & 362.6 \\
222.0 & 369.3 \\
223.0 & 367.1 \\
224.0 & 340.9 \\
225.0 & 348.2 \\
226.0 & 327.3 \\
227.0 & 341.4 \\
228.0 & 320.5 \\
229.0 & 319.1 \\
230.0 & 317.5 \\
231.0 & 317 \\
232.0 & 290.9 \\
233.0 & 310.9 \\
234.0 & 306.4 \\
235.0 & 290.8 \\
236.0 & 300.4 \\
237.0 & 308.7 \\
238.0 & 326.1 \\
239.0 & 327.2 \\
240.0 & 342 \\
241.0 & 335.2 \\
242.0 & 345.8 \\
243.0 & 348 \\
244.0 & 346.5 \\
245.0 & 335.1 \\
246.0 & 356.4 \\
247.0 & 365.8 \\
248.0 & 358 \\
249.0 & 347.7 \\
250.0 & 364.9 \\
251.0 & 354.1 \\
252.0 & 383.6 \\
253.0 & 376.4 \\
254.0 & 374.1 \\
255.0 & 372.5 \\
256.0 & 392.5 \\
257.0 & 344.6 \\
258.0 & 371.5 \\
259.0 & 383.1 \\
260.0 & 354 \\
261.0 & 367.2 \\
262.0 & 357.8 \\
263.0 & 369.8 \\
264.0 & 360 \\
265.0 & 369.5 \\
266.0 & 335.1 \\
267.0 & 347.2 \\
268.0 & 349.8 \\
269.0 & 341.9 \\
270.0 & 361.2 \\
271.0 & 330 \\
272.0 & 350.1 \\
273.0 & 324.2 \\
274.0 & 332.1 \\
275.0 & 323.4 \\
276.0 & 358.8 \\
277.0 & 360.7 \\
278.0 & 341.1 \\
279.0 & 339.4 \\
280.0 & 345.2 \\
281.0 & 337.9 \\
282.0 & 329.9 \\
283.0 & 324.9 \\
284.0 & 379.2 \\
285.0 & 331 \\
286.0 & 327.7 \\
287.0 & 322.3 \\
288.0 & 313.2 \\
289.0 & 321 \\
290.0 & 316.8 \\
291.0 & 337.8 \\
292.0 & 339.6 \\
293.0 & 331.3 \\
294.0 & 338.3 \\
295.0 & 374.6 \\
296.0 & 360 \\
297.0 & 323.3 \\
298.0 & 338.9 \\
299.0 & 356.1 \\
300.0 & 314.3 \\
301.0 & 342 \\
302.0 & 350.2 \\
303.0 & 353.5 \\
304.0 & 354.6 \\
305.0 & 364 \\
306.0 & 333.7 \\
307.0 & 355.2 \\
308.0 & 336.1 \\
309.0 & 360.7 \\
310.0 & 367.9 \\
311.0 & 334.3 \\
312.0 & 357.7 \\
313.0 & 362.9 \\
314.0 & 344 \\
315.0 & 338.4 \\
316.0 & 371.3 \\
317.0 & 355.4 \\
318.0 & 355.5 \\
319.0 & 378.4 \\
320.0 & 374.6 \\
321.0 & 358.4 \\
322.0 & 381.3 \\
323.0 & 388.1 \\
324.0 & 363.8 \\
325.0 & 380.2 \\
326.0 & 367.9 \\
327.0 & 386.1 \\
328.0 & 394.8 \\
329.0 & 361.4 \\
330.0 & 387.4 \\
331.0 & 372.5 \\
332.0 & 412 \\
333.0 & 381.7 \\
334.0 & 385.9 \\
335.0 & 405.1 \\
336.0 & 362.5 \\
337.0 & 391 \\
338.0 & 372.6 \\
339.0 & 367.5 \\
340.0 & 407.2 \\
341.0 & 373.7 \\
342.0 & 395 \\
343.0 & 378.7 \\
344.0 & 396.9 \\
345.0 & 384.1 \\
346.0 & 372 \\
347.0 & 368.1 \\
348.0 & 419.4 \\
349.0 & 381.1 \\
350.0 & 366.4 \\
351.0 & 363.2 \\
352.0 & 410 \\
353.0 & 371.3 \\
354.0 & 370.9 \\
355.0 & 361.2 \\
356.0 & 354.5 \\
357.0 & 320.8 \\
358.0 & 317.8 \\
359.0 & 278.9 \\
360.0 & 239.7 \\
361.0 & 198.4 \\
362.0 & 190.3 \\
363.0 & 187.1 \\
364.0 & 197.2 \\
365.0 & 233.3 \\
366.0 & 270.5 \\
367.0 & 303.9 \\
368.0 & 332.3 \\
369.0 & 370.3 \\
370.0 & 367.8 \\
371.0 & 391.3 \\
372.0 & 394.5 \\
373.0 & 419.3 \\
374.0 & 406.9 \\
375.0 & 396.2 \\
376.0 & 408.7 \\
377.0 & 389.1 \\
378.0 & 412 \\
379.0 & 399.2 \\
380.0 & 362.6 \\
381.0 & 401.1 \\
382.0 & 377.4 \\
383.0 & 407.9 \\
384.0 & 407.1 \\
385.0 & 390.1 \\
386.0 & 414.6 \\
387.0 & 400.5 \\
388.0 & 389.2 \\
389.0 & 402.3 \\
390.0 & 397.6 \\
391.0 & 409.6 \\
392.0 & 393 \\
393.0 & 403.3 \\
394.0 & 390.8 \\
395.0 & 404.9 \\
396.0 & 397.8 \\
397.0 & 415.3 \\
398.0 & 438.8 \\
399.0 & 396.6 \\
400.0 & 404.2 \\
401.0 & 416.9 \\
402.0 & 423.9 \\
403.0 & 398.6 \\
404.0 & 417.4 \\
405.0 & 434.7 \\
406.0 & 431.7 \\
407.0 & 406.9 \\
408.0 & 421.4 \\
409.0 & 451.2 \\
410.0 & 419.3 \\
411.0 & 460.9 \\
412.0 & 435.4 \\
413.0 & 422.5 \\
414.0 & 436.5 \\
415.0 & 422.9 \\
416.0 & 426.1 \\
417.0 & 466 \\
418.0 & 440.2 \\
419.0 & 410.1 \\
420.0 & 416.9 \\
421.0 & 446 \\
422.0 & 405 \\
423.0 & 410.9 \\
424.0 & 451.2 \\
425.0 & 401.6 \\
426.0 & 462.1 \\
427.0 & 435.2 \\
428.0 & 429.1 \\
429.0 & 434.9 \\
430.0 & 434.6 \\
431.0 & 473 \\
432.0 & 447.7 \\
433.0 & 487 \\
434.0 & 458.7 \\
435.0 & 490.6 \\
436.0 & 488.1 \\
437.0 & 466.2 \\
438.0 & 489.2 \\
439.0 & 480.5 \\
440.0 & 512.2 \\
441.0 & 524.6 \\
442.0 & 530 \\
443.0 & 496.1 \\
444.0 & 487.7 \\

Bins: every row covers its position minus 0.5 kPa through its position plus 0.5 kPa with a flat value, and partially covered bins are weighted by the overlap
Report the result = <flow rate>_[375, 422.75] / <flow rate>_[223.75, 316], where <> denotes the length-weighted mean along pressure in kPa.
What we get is 1.20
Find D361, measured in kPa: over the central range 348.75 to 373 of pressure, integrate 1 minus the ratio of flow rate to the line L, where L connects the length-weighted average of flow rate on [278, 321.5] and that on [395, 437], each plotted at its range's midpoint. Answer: 4.6 kPa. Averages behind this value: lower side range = 345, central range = 317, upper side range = 433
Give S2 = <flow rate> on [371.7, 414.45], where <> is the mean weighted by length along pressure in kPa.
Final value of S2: 410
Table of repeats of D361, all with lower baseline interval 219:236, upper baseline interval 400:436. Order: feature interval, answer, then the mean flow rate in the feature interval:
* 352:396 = 6.0 kPa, 355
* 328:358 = 1.2 kPa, 378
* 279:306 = 2.0 kPa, 339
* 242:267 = -1.2 kPa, 361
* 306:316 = 0.7 kPa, 351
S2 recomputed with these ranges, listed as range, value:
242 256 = 361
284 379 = 353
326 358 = 379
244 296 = 350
